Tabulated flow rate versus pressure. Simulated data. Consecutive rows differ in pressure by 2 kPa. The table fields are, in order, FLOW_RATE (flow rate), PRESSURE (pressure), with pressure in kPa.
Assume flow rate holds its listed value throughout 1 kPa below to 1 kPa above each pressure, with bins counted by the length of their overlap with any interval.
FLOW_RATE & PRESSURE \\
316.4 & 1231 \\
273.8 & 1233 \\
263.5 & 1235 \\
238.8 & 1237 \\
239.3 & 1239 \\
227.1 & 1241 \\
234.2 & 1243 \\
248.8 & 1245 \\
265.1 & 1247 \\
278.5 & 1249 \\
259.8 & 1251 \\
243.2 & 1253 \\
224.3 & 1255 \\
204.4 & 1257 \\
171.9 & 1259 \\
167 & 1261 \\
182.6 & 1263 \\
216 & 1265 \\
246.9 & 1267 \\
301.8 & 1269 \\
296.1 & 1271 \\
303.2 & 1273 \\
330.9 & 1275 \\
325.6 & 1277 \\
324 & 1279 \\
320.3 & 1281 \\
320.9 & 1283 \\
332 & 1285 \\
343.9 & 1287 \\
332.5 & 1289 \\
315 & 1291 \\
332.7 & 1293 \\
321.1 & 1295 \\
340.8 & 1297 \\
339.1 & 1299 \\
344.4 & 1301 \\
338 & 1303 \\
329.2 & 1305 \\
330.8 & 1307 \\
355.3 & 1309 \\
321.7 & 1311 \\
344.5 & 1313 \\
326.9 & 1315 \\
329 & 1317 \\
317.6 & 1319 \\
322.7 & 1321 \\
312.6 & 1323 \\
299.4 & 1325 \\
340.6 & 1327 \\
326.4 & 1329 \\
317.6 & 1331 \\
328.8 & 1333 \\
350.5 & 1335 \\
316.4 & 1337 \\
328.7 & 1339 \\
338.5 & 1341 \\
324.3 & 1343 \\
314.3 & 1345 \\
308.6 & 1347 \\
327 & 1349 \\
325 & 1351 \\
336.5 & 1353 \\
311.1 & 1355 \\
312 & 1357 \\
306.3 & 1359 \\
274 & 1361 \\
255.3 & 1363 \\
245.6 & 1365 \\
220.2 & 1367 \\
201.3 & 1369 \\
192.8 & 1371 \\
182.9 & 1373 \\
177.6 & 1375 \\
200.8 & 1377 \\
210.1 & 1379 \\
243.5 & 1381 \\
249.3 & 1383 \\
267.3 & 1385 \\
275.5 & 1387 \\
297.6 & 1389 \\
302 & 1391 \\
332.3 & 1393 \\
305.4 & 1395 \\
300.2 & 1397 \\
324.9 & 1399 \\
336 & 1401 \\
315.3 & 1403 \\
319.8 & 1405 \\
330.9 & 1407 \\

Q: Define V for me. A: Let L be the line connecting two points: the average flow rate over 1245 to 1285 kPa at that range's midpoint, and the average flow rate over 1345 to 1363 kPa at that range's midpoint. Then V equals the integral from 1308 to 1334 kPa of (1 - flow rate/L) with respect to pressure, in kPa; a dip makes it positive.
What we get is -3.0 kPa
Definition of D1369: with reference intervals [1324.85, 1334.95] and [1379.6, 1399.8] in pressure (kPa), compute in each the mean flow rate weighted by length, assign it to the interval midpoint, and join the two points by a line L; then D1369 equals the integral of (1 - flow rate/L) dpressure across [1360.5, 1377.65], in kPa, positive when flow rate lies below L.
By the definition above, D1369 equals 4.9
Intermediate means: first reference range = 327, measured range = 215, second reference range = 288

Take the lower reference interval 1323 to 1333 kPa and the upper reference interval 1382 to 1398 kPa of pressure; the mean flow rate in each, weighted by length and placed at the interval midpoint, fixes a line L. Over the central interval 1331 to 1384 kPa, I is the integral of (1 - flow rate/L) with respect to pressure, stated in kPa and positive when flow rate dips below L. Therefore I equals 5.3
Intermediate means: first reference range 321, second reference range 291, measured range 277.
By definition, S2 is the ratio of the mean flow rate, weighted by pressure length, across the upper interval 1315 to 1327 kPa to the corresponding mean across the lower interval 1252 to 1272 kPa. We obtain 1.42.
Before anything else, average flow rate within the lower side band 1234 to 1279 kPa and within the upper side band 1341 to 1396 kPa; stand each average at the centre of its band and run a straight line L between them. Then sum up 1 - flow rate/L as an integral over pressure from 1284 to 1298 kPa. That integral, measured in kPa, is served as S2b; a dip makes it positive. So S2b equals -4.1 kPa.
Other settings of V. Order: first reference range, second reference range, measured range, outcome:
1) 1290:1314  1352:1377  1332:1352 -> -3.32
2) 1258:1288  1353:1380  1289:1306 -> -4.01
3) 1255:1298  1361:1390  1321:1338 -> -4.46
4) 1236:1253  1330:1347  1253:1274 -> 2.61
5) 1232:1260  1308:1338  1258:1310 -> -3.16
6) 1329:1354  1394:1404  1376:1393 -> 3.12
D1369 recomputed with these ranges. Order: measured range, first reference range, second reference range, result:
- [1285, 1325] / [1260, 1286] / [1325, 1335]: -3.05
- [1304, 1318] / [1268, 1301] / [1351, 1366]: -0.92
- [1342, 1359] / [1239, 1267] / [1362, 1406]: -4.48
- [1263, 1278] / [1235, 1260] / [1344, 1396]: -2.36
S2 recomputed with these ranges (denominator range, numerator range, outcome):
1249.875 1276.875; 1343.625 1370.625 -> 1.17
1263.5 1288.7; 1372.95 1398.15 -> 0.86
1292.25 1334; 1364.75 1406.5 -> 0.80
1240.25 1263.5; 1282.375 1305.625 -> 1.47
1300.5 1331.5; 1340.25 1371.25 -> 0.88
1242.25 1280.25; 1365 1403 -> 1.01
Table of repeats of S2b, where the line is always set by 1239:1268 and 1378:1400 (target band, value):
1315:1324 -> -2.4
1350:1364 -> -1.7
